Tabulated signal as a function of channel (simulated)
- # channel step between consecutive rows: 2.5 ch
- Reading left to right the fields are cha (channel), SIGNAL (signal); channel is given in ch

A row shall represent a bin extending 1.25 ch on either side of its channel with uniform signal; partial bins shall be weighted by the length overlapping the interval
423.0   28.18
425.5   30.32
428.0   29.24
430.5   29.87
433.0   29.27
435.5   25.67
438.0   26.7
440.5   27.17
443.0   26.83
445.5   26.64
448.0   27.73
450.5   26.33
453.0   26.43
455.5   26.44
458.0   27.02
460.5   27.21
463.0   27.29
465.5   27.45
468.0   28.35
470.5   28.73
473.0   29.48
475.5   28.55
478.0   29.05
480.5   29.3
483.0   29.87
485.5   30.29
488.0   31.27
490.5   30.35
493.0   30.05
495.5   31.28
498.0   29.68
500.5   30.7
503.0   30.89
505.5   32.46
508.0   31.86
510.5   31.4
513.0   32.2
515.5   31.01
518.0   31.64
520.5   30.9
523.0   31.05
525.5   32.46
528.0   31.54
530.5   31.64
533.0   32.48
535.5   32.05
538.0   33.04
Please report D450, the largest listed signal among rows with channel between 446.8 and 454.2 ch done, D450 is 27.73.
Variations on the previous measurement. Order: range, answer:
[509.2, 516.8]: 32.2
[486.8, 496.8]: 31.28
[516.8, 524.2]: 31.64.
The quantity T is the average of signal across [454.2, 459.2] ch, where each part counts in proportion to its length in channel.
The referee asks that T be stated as 26.7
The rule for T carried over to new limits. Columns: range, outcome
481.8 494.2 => 30.4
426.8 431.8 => 29.6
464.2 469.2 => 27.9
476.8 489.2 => 30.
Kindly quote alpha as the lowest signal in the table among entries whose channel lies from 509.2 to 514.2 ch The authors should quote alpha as 31.4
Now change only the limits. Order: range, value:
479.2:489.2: 29.3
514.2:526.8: 30.9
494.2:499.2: 29.68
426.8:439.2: 25.67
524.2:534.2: 31.54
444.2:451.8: 26.33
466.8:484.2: 28.35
